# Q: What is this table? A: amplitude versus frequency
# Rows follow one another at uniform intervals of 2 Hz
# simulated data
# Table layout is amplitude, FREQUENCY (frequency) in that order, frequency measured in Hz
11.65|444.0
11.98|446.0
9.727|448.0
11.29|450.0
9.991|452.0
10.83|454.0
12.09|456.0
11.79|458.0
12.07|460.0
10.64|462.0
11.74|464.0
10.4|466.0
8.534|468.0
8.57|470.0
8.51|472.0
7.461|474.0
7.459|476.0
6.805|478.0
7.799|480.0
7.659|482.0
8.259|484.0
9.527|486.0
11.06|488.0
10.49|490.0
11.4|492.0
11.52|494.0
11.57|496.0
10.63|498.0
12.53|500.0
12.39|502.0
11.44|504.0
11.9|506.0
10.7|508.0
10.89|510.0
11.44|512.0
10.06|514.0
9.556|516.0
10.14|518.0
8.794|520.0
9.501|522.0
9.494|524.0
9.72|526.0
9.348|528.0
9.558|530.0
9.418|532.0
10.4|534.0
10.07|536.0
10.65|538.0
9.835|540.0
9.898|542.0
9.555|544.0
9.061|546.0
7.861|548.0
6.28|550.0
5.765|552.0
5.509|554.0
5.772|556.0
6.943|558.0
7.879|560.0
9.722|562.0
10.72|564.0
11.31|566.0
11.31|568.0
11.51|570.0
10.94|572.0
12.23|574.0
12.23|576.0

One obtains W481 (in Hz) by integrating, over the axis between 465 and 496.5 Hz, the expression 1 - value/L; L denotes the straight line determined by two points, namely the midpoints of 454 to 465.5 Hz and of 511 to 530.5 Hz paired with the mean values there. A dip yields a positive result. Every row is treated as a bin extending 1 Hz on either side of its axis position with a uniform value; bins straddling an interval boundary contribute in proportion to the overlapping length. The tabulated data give 5.0 Hz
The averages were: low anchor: 11.5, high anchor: 9.77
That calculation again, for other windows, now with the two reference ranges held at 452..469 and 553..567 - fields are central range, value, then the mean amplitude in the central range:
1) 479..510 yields -1.86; 10.6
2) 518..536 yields -0.87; 9.59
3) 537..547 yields -1.19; 9.8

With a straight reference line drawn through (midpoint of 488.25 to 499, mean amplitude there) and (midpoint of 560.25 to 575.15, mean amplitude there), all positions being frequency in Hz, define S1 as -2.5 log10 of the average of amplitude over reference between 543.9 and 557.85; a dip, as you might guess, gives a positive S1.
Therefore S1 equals 0.498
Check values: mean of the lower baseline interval 11.1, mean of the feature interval 6.95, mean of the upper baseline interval 11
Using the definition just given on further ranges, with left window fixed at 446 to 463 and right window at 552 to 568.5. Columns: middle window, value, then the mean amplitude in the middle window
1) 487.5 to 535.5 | -0.098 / 10.6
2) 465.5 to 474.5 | 0.230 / 8.67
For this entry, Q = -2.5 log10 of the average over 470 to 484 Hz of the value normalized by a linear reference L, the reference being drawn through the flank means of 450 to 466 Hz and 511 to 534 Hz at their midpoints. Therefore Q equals 0.36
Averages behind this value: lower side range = 11.2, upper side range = 9.76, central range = 7.73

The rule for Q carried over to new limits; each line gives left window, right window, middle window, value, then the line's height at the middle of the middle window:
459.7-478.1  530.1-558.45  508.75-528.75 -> -0.142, 8.7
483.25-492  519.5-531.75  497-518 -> -0.143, 9.73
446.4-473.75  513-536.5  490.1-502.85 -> -0.160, 10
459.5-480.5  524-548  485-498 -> -0.178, 9.26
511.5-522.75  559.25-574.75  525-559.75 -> 0.198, 10.3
